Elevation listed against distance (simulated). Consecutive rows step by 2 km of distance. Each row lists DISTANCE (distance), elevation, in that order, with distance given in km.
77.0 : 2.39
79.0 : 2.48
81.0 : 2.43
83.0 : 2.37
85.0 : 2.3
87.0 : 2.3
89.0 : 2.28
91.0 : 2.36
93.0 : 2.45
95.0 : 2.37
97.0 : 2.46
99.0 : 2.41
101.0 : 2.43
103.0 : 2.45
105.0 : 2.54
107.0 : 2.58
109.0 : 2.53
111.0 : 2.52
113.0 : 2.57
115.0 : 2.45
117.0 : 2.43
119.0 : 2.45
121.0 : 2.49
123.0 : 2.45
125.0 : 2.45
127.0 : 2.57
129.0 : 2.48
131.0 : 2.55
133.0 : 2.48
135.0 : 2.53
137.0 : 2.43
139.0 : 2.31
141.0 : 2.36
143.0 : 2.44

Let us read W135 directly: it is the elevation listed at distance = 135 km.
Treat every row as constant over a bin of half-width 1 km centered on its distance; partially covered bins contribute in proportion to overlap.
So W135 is 2.53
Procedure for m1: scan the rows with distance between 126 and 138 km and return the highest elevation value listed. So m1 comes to 2.57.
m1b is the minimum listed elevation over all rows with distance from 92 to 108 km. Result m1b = 2.37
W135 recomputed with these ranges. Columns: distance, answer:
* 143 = 2.44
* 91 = 2.36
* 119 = 2.45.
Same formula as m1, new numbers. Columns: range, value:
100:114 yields 2.58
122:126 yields 2.45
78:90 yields 2.48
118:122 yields 2.49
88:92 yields 2.36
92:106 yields 2.54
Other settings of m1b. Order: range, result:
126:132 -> 2.48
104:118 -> 2.43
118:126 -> 2.45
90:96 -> 2.36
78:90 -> 2.28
